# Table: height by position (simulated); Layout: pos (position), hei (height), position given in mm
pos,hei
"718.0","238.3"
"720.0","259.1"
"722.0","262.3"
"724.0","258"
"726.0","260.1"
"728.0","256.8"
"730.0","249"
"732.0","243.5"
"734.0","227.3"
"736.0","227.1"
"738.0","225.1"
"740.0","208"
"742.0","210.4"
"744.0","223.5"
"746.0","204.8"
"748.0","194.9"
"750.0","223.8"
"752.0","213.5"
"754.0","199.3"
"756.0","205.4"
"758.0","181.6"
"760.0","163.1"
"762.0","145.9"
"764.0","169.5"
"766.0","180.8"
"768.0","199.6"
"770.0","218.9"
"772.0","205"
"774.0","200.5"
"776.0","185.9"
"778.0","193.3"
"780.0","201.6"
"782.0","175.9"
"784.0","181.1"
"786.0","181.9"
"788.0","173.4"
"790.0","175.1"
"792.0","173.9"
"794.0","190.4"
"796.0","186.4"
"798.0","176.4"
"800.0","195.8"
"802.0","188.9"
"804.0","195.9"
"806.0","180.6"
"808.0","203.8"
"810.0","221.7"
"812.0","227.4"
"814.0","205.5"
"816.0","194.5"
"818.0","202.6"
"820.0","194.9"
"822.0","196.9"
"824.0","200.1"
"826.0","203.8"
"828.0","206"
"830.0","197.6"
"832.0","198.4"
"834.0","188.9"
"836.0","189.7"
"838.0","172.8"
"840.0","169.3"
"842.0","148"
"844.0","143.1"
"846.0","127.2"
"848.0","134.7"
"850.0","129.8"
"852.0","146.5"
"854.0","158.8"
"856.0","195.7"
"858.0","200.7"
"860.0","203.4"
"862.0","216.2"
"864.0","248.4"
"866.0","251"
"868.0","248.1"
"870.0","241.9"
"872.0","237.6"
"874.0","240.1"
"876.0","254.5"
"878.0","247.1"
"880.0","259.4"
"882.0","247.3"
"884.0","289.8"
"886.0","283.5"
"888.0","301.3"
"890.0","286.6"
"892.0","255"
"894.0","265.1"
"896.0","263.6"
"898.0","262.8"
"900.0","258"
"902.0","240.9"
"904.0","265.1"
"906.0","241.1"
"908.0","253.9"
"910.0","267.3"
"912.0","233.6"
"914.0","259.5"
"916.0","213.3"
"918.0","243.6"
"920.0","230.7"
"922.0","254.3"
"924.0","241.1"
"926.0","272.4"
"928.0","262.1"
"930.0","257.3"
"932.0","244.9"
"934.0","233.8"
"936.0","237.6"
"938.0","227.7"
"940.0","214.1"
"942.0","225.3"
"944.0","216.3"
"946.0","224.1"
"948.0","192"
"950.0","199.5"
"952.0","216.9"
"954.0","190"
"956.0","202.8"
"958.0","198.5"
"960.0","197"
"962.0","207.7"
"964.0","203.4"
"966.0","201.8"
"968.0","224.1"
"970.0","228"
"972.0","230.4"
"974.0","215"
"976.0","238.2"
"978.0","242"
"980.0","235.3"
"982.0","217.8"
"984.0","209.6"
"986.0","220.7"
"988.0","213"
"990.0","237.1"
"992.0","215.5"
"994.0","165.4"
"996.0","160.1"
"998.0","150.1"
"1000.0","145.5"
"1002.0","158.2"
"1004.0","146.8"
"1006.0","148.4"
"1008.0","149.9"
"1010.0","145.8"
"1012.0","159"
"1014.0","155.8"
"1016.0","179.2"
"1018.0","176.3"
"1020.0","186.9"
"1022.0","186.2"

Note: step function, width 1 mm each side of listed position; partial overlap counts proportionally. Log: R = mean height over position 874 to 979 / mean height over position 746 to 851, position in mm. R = 1.3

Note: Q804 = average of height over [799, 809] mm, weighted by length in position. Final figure 193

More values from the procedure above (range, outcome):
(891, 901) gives 261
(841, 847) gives 139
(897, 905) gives 257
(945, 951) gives 205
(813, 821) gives 199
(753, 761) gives 187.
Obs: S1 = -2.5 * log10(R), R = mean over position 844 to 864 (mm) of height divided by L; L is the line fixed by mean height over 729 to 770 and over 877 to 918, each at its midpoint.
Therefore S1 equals 0.39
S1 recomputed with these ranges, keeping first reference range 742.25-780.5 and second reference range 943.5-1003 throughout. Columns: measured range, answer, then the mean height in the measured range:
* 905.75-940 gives -0.20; 245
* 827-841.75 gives 0.07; 187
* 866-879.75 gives -0.22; 246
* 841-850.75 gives 0.41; 137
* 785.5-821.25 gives 0.03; 193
